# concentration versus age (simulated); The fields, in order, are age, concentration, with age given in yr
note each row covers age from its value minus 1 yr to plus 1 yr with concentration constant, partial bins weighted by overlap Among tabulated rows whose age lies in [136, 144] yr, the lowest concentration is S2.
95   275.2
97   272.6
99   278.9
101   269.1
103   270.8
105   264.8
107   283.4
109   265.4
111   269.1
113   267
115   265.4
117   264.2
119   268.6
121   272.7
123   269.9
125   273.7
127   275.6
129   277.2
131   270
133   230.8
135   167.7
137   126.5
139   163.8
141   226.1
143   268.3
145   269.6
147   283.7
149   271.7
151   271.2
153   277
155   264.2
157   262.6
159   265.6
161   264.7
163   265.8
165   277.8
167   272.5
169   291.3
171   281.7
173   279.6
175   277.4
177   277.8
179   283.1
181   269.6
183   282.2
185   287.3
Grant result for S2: 126.5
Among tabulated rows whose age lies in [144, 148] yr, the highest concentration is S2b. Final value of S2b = 283.7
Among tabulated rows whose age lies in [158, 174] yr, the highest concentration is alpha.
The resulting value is 291.3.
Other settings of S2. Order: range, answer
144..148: 269.6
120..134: 230.8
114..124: 264.2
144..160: 262.6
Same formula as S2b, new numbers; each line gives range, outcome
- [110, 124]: 272.7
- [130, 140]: 270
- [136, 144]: 268.3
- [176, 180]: 283.1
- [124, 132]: 277.2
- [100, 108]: 283.4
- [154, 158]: 264.2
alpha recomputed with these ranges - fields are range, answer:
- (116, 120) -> 268.6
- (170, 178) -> 281.7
